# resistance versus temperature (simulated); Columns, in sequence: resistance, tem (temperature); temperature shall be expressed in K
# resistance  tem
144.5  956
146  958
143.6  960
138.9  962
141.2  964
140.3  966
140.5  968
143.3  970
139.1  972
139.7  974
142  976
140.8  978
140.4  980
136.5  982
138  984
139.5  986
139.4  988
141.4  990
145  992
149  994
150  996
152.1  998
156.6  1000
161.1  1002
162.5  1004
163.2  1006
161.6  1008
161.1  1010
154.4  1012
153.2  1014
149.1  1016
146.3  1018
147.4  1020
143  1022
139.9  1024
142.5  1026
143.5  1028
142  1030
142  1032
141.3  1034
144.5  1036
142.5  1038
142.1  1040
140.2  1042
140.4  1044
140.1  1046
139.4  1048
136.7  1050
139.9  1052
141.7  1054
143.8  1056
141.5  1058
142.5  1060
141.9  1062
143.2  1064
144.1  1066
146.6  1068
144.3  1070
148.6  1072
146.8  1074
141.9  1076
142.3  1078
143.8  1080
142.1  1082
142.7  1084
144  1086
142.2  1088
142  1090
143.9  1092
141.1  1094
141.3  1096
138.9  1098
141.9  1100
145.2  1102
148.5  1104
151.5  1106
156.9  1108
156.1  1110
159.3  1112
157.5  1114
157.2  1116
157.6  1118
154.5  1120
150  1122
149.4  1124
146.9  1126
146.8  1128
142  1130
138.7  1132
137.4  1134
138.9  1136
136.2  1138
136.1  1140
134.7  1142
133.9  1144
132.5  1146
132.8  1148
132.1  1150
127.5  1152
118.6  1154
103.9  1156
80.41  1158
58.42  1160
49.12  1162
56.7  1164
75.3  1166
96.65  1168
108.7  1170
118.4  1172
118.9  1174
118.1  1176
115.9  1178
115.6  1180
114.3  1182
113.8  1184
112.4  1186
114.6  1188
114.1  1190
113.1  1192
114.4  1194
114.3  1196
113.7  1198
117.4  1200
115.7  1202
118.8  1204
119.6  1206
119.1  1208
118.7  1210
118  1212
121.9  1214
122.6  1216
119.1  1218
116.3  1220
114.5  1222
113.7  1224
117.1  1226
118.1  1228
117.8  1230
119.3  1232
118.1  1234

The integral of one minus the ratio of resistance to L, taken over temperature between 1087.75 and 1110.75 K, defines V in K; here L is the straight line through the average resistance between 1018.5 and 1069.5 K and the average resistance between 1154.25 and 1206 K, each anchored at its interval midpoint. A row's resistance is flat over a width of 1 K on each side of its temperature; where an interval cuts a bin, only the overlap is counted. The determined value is -3.5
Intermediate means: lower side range 142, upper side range 104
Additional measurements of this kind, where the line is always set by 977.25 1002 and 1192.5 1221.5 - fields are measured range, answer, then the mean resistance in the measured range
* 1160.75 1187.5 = 4.5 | 101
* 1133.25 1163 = 2.0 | 117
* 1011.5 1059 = -1.4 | 143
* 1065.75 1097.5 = -2.4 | 144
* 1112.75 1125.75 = -2.6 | 154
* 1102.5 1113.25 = -2.0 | 154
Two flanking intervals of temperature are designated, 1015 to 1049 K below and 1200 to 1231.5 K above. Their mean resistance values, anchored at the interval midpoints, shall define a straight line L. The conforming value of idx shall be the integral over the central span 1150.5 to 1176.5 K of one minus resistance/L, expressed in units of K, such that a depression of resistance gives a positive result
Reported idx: 6.26 K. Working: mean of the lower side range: 143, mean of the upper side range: 118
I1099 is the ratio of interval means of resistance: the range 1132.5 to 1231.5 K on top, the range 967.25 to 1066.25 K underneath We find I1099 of 0.79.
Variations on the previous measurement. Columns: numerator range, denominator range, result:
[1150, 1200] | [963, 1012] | 0.71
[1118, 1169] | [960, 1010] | 0.83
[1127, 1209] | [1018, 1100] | 0.81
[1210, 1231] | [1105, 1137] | 0.79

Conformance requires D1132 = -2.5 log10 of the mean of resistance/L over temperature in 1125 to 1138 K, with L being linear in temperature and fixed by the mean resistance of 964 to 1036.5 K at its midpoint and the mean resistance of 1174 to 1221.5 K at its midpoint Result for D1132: -0.12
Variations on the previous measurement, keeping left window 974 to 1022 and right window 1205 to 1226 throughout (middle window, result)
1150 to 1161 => 0.25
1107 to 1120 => -0.18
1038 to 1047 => 0.01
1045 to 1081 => -0.02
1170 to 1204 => 0.06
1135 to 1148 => -0.05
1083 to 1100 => -0.05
